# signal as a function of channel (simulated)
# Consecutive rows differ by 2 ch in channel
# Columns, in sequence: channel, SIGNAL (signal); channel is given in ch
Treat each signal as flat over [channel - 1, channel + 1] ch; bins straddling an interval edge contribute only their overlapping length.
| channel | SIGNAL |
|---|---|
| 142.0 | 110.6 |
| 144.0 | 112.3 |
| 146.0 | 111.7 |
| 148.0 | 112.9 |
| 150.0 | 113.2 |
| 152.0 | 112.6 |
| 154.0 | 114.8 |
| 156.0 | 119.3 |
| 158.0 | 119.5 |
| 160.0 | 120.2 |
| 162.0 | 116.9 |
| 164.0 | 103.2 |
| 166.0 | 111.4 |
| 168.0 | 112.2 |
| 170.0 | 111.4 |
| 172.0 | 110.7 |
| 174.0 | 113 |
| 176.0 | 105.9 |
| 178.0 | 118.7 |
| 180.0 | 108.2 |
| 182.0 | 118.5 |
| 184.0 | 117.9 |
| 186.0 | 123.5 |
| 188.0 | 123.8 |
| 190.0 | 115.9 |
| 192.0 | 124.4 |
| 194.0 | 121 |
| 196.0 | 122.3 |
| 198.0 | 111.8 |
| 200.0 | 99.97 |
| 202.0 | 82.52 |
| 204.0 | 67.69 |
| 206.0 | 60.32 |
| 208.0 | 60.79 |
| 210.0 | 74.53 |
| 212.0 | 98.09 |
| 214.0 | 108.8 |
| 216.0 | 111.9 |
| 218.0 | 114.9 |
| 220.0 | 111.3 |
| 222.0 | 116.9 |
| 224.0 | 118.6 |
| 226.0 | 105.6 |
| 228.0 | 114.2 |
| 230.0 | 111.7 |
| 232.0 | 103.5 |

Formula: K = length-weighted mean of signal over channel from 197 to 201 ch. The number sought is 106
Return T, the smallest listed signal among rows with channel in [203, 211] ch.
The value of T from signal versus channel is 60.32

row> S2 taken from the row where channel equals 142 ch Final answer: 110.6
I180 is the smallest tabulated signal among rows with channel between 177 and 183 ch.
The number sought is 108.2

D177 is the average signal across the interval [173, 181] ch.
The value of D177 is 111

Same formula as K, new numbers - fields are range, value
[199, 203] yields 91.2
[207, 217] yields 90.8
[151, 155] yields 114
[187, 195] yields 121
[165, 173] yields 111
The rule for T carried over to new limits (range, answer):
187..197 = 115.9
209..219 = 74.53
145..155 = 111.7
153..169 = 103.2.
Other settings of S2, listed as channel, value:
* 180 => 108.2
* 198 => 111.8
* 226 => 105.6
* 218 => 114.9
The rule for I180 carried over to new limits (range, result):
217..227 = 105.6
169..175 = 110.7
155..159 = 119.3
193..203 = 82.52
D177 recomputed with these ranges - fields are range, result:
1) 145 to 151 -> 113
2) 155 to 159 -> 119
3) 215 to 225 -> 115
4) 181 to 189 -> 121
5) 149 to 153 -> 113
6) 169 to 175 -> 112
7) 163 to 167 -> 107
